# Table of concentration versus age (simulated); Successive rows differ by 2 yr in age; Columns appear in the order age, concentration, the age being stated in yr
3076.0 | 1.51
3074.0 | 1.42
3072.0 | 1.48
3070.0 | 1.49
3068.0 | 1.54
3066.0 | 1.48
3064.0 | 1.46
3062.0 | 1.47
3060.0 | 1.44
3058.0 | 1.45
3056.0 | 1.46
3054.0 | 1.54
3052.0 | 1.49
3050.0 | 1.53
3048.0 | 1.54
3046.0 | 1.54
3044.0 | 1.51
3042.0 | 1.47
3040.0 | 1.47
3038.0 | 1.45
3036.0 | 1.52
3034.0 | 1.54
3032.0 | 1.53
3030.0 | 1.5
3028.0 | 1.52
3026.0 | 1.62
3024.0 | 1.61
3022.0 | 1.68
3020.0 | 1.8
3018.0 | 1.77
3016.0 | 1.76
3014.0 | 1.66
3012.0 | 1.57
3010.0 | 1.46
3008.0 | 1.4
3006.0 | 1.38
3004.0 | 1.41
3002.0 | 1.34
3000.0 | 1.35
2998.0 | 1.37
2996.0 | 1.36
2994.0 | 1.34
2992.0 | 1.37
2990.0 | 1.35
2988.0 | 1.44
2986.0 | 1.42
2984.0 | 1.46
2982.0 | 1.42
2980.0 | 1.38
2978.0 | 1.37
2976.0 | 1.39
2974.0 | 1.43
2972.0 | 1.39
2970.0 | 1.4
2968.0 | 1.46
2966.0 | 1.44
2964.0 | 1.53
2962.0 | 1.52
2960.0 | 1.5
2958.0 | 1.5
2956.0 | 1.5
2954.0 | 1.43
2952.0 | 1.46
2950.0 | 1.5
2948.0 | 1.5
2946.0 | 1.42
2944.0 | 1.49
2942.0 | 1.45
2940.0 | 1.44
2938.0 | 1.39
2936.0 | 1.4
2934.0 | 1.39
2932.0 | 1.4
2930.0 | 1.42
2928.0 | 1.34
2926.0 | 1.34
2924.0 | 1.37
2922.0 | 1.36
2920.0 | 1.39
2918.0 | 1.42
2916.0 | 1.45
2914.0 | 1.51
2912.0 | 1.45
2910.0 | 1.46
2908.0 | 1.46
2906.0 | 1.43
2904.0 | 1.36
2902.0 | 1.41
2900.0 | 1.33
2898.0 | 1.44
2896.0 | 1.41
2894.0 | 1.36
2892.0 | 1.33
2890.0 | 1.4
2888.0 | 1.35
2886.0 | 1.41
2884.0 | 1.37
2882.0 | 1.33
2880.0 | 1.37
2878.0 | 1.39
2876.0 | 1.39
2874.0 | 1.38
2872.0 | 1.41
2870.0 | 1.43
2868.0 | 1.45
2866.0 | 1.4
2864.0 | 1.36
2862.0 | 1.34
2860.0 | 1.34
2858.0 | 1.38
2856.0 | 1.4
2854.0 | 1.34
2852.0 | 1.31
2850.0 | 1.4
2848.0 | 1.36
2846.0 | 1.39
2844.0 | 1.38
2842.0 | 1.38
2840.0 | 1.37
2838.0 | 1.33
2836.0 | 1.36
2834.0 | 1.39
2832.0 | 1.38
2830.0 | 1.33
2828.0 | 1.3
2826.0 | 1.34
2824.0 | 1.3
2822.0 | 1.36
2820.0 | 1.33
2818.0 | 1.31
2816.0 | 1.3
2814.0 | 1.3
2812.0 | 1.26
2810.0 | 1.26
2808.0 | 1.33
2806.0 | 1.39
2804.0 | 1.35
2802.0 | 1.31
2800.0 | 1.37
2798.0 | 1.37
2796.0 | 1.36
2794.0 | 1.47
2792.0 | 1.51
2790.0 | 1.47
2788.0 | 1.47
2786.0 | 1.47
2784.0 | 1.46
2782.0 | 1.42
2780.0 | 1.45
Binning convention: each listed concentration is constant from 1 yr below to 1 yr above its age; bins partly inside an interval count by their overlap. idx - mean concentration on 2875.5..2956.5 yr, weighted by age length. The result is 1.41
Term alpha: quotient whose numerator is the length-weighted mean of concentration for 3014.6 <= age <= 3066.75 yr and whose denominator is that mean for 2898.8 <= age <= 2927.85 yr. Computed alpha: 1.1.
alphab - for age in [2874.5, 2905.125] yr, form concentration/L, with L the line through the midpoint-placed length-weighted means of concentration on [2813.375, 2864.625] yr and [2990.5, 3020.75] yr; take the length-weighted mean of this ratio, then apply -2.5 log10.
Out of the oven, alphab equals 0.01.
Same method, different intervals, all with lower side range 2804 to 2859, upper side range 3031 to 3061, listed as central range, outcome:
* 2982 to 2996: 0.047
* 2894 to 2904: 0.002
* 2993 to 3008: 0.076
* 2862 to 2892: -0.007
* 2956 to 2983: 0.000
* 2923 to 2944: 0.015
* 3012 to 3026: -0.149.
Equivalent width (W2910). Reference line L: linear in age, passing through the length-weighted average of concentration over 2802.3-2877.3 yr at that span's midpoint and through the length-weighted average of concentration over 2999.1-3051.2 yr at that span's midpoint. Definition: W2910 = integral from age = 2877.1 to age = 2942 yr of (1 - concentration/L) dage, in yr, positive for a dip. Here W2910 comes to 1.2 yr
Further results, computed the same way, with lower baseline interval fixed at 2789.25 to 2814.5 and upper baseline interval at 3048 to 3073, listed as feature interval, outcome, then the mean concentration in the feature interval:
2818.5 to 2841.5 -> 0.6 yr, 1.34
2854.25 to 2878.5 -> 0.1 yr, 1.39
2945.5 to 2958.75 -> -0.3 yr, 1.47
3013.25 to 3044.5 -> -2.5 yr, 1.59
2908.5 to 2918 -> -0.3 yr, 1.46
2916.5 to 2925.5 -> 0.2 yr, 1.39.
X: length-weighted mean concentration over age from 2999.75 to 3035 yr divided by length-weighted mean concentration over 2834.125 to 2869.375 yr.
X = 1.13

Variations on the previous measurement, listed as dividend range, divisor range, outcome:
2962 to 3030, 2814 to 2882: 1.08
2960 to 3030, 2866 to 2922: 1.05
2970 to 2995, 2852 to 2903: 1.01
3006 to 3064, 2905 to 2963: 1.07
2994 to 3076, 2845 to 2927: 1.08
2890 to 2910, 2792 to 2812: 1.03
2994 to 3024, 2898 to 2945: 1.08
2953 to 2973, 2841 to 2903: 1.06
